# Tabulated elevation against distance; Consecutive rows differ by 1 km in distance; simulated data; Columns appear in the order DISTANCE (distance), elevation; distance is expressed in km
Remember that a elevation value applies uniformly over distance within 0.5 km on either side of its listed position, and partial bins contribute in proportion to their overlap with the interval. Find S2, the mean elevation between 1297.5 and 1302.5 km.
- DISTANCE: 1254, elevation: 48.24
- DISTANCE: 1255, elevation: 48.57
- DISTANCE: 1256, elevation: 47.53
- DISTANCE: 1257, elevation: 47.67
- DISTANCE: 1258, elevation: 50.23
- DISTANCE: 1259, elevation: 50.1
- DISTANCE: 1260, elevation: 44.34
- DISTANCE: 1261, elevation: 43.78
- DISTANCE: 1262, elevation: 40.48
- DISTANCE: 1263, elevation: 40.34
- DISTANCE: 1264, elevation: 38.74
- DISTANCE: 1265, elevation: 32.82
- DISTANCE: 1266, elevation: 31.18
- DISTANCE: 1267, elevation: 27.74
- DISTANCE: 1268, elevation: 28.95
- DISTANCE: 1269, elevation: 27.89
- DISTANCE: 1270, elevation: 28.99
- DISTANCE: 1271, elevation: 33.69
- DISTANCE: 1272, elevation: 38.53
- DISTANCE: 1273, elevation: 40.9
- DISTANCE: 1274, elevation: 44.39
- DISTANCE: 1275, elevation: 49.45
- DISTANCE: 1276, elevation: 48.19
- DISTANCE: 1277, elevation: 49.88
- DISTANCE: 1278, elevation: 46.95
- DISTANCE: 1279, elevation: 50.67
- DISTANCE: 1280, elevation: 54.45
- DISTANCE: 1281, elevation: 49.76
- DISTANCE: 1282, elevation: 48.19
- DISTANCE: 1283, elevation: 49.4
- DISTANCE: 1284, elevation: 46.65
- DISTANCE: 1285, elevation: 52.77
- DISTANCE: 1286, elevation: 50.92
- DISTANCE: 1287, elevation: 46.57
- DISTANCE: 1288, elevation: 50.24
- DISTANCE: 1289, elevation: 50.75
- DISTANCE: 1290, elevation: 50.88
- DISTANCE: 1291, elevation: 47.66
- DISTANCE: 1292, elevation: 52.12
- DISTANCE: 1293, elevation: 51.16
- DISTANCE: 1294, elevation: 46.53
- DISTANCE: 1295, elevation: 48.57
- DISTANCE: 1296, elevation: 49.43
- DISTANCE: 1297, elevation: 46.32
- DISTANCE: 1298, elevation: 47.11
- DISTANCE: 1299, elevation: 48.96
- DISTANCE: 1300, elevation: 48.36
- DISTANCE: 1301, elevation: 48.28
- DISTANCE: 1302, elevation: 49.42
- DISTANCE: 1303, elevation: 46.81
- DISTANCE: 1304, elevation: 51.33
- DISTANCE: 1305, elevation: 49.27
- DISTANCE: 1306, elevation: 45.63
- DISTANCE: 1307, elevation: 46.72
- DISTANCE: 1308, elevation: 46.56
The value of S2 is 48.4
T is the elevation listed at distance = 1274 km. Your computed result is 44.39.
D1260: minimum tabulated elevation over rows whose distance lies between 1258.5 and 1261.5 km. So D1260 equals 43.78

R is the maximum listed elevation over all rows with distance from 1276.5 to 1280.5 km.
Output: 54.45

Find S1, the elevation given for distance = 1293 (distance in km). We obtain 51.16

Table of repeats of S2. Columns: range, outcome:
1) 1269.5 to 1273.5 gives 35.5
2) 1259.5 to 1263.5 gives 42.2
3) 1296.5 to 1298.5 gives 46.7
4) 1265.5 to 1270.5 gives 28.9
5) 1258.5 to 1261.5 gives 46.1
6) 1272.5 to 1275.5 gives 44.9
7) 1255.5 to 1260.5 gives 48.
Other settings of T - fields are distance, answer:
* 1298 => 47.11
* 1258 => 50.23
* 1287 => 46.57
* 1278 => 46.95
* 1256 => 47.53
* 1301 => 48.28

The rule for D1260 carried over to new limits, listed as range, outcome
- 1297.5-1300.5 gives 47.11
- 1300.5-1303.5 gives 46.81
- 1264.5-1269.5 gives 27.74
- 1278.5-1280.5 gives 50.67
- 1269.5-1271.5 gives 28.99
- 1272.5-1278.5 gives 40.9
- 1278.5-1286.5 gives 46.65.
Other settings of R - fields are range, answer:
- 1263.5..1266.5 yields 38.74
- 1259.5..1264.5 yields 44.34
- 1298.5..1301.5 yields 48.96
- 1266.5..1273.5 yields 40.9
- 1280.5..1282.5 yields 49.76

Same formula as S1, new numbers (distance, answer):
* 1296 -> 49.43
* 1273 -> 40.9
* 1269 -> 27.89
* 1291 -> 47.66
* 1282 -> 48.19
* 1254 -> 48.24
